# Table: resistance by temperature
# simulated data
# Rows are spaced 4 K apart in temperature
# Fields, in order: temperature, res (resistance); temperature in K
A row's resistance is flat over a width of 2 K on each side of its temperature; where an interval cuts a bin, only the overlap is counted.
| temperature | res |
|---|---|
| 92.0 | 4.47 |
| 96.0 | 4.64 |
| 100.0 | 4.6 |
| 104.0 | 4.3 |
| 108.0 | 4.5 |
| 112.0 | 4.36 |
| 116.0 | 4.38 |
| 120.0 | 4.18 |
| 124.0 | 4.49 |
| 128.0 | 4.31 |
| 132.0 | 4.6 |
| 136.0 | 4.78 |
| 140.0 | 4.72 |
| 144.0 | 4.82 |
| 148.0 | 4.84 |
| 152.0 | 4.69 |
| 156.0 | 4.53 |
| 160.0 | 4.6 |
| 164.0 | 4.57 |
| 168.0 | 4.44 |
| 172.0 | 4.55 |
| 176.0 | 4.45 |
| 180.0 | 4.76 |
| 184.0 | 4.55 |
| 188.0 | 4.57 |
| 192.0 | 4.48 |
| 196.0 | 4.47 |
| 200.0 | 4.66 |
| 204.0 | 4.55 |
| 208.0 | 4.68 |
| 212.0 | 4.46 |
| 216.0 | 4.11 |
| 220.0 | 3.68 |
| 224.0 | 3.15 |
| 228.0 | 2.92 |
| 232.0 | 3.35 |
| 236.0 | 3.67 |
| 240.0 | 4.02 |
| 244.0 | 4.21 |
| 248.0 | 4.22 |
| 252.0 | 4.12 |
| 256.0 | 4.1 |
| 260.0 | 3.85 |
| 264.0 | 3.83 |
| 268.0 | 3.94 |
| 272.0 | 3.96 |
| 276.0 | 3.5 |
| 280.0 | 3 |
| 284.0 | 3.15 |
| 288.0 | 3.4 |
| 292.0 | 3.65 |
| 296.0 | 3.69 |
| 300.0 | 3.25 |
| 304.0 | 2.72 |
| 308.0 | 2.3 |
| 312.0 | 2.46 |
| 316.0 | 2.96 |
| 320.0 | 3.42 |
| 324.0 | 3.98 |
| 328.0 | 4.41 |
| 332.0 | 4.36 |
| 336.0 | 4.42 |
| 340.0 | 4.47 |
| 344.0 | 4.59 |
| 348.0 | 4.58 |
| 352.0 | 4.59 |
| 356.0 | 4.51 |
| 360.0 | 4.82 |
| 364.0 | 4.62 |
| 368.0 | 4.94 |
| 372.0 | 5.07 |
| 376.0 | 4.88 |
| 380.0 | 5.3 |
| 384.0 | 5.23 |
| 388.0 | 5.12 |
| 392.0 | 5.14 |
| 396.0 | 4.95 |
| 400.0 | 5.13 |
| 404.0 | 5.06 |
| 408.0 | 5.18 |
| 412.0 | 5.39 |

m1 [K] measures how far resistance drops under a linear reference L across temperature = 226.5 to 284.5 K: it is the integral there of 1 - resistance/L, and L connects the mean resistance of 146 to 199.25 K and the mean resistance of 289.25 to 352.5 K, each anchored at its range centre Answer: 5.0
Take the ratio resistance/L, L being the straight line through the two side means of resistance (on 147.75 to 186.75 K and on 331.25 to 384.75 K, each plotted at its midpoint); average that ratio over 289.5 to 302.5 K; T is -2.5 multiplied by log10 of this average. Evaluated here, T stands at 0.32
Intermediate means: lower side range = 4.59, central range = 3.49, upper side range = 4.74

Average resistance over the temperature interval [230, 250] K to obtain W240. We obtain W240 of 3.89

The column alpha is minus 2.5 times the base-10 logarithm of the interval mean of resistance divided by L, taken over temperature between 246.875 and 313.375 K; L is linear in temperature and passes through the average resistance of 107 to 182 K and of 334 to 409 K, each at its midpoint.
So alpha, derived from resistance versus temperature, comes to 0.336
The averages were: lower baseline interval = 4.56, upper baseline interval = 4.87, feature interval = 3.48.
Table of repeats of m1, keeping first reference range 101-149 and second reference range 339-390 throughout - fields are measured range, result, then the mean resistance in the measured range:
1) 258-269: 1.9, 3.87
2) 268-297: 7.5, 3.5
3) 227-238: 3.1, 3.35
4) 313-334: 4.5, 3.76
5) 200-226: 2.7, 4.15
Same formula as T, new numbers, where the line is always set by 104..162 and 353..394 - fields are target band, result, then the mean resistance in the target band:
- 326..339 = 0.113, 4.4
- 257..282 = 0.278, 3.7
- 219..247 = 0.296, 3.59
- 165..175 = 0.027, 4.5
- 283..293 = 0.377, 3.4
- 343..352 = 0.074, 4.59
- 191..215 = 0.031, 4.53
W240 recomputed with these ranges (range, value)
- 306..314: 2.38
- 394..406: 5.05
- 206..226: 4.02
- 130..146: 4.73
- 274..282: 3.25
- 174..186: 4.59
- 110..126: 4.35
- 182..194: 4.53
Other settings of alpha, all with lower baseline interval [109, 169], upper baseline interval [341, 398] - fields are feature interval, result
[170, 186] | 0.007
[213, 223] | 0.201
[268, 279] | 0.269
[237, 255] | 0.145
